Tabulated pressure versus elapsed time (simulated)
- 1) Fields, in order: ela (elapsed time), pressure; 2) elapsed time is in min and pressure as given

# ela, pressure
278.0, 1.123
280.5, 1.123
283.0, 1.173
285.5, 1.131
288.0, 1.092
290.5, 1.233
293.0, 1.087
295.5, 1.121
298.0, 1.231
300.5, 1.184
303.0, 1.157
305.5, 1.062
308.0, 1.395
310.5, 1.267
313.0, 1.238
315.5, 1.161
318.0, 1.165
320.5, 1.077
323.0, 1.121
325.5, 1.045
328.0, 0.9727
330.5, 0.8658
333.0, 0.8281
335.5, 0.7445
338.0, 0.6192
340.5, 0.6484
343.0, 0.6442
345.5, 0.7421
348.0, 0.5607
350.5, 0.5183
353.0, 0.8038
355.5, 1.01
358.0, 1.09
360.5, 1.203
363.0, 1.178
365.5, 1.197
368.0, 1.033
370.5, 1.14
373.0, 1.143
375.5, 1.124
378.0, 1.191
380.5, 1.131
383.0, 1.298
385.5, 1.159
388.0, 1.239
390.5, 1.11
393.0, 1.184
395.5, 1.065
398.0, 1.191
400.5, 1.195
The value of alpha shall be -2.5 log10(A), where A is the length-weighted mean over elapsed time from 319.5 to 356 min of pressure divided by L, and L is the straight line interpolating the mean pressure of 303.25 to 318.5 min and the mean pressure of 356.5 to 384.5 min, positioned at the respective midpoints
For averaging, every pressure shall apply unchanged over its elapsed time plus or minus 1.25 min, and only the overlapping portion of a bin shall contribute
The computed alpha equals 0.42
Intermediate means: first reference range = 1.21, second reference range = 1.16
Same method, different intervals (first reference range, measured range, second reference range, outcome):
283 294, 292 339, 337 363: -0.079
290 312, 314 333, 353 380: 0.119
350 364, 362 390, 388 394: -0.076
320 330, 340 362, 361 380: 0.333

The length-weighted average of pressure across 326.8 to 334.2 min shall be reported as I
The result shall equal 0.889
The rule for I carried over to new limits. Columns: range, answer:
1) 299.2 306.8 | 1.14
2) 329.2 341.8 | 0.742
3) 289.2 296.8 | 1.15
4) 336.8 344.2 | 0.637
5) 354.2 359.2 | 1.05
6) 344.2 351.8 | 0.609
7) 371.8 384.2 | 1.18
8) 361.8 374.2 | 1.14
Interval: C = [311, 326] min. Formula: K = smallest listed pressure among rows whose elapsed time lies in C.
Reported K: 1.045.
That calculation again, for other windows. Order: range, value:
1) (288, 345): 0.6192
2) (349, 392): 0.5183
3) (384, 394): 1.11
